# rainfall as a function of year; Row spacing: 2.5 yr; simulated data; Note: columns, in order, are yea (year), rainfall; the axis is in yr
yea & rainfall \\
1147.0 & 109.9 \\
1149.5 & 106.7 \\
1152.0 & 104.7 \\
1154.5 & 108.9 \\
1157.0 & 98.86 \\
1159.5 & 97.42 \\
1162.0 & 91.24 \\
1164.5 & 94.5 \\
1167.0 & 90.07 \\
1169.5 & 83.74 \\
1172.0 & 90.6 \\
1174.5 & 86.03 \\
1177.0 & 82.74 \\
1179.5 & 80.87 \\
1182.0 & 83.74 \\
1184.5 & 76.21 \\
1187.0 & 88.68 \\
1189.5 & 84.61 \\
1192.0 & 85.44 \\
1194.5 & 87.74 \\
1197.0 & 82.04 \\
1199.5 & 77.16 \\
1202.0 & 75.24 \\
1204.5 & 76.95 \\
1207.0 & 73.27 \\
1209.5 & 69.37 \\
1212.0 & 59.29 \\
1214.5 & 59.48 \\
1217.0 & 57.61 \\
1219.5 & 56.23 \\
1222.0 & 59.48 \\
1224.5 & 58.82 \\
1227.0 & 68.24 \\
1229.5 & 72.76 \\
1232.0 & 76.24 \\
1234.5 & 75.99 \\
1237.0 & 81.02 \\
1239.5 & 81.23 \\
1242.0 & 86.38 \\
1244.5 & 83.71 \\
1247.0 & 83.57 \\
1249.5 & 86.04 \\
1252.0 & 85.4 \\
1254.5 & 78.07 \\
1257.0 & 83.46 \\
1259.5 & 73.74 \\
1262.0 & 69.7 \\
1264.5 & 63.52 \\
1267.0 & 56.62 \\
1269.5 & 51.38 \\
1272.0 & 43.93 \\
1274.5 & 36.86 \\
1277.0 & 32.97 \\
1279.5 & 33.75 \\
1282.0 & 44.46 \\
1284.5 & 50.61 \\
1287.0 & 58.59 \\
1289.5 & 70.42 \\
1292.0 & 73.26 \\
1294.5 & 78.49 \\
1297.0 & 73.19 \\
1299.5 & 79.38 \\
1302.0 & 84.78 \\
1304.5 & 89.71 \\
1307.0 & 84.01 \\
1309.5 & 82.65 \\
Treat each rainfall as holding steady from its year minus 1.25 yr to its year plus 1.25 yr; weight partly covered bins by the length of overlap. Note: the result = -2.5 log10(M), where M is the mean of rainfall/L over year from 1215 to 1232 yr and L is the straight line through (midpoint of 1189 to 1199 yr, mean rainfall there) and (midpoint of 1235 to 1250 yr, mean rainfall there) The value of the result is 0.31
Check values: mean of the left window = 84.4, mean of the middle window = 63.1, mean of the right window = 83.2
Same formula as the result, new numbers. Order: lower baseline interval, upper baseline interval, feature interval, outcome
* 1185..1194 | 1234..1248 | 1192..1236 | 0.194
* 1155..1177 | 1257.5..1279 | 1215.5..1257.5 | -0.155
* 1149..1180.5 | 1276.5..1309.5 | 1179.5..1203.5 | 0.073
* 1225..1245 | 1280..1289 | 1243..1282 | 0.007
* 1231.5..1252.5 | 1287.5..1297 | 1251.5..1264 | 0.036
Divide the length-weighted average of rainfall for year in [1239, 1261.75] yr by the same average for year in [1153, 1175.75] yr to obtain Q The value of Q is 0.87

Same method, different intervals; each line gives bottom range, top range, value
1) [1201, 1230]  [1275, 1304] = 0.95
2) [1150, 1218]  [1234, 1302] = 0.81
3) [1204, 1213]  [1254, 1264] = 1.08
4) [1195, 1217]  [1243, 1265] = 1.11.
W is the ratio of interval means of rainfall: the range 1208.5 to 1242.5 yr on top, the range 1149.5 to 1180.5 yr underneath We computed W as 0.73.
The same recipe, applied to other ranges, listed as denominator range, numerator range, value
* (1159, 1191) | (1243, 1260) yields 0.95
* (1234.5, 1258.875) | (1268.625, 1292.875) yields 0.60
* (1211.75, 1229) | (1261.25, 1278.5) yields 0.83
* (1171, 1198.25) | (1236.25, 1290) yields 0.77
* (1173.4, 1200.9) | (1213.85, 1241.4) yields 0.82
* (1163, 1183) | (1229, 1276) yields 0.83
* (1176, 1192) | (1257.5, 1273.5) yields 0.73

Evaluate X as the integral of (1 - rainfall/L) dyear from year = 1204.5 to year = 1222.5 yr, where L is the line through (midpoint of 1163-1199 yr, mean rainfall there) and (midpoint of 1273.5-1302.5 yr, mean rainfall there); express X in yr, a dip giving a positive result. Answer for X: 3.3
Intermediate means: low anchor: 85.4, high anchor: 59.3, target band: 63.2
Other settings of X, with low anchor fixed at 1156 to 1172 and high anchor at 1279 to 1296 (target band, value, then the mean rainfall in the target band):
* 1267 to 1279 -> 4.0 yr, 42.4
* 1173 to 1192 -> 0.9 yr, 83.5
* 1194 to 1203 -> 0.3 yr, 80.1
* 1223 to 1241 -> 0.2 yr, 73.5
